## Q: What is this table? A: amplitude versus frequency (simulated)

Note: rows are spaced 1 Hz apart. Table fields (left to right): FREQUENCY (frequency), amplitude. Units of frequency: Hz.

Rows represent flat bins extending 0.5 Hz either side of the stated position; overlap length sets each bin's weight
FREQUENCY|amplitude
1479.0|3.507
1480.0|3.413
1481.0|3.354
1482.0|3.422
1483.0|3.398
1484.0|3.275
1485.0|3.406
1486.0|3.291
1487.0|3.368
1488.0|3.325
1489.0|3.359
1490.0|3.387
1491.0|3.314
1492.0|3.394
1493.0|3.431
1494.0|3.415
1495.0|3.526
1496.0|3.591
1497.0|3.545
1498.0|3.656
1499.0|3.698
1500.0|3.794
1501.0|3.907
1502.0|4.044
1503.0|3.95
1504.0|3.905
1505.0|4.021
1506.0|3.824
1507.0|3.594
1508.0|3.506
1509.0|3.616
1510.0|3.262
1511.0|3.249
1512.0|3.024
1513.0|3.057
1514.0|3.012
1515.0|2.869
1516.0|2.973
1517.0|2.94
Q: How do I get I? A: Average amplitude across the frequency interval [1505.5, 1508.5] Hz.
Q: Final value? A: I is 3.64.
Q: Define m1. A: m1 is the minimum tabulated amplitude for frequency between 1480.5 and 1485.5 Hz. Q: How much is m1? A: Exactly 3.275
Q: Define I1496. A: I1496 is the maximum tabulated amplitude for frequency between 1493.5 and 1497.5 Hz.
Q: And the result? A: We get 3.591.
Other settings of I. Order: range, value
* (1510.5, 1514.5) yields 3.09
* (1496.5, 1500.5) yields 3.67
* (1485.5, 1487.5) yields 3.33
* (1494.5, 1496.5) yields 3.56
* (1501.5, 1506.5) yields 3.95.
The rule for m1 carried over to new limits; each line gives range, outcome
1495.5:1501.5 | 3.545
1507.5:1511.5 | 3.249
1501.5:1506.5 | 3.824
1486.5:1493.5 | 3.314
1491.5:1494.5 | 3.394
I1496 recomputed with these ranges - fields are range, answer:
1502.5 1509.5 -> 4.021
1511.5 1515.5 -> 3.057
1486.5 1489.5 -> 3.368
